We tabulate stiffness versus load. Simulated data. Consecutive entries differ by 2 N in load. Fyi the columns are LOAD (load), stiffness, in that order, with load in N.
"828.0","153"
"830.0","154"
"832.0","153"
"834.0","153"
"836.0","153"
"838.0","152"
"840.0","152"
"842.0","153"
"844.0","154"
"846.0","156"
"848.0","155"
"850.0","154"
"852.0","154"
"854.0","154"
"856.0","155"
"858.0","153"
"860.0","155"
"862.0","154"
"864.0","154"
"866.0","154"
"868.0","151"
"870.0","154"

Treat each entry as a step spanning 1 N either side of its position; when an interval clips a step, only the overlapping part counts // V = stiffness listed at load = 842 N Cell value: 153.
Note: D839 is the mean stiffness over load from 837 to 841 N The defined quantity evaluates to 152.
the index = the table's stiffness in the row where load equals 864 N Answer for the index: 154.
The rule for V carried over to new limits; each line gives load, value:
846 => 156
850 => 154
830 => 154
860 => 155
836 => 153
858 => 153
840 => 152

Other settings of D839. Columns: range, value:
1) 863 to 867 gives 154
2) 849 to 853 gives 154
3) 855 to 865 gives 154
